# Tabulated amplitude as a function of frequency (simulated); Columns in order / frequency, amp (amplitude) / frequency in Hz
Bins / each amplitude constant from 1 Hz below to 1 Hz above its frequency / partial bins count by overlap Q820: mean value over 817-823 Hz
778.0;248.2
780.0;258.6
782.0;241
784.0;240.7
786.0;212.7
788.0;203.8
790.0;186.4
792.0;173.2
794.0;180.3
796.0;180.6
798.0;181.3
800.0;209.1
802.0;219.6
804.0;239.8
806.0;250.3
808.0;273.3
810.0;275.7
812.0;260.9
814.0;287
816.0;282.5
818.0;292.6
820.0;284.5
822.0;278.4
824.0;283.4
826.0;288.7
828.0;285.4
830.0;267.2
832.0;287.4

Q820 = 285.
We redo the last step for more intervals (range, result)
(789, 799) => 180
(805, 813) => 265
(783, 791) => 211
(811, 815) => 274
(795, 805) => 206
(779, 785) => 247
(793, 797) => 180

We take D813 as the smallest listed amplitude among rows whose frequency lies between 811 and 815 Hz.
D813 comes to 260.9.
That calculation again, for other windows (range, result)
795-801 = 180.6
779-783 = 241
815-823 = 278.4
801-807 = 219.6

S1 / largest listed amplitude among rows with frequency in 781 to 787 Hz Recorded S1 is 241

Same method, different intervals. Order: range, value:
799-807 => 250.3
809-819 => 292.6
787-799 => 203.8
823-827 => 288.7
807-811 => 275.7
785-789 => 212.7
